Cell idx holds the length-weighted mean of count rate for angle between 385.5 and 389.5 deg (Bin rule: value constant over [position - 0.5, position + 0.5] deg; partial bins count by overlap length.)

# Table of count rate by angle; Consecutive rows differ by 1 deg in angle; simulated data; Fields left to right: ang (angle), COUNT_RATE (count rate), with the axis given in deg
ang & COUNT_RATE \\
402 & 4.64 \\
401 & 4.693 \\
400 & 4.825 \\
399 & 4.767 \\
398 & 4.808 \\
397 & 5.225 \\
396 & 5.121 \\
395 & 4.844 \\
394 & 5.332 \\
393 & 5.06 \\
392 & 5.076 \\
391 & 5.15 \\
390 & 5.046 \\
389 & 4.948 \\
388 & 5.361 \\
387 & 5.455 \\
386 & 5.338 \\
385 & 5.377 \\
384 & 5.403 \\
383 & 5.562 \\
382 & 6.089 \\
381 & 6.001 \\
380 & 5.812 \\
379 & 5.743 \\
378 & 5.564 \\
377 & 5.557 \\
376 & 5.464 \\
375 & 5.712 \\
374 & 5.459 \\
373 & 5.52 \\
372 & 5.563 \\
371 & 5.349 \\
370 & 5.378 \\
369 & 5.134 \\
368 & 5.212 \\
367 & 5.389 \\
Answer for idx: 5.28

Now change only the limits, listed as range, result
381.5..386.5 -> 5.55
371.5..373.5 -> 5.54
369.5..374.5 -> 5.45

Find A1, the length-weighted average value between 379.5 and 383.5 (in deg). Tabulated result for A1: 5.87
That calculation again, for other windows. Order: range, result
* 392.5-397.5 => 5.12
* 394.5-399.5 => 4.95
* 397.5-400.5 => 4.8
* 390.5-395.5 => 5.09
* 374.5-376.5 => 5.59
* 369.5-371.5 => 5.36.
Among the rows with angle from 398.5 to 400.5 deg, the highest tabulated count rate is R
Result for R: 4.825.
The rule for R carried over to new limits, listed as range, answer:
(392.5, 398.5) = 5.332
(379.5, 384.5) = 6.089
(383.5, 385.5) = 5.403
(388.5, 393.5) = 5.15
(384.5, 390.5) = 5.455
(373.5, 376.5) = 5.712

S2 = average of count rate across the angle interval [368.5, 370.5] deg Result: 5.26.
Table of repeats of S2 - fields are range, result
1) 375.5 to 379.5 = 5.58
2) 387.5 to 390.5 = 5.12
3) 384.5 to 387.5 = 5.39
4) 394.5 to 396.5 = 4.98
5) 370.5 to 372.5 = 5.46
